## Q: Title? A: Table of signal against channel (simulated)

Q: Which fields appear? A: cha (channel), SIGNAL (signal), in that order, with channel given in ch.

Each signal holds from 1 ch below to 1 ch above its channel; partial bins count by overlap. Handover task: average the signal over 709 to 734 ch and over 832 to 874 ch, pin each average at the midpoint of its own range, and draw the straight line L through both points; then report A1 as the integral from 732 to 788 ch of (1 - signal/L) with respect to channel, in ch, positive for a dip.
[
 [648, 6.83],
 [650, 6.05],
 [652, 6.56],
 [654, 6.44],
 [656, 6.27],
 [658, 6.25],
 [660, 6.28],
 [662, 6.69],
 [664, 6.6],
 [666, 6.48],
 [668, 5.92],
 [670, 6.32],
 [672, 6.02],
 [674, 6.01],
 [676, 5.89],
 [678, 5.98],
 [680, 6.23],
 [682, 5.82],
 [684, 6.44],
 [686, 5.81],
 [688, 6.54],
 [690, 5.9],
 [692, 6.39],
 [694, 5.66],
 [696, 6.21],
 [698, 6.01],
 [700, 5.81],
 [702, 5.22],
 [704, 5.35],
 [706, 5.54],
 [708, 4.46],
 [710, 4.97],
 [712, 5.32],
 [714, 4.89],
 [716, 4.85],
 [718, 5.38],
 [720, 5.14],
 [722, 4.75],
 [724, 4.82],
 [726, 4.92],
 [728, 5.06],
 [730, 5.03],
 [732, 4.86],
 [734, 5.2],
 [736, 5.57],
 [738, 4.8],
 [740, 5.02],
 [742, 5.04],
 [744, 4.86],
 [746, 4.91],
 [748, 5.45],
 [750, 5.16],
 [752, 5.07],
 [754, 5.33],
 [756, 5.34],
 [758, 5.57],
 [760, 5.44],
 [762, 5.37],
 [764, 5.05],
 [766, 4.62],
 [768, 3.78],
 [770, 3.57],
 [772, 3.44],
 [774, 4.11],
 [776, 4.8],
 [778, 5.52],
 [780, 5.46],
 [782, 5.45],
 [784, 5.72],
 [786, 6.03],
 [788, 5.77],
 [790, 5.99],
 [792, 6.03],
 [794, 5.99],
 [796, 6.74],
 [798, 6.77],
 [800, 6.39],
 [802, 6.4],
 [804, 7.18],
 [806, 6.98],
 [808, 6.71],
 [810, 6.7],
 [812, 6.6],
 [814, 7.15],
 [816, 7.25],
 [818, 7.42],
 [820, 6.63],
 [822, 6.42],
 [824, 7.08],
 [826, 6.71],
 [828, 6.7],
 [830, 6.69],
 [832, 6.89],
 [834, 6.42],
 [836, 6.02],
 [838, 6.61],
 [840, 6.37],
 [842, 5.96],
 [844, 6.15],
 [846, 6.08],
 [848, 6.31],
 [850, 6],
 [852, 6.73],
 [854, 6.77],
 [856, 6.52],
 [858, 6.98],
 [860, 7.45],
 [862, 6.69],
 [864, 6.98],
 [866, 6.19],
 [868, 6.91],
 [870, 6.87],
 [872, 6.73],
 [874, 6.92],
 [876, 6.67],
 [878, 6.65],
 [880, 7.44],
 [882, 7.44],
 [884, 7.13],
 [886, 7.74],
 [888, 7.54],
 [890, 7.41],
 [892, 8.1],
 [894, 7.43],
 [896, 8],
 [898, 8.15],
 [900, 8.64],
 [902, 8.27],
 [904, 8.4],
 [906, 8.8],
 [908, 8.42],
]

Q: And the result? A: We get 4.29 ch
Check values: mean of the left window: 5.01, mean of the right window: 6.55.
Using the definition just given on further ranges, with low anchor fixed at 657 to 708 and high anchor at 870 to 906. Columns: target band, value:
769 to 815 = 6.5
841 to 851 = 1.6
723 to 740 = 3.6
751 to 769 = 4.2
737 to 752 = 3.4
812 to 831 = 0.5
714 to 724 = 2.1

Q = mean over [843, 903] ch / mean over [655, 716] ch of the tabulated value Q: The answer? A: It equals 1.2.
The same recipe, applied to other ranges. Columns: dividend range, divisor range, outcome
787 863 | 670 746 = 1.21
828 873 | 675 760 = 1.22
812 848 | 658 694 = 1.07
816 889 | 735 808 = 1.24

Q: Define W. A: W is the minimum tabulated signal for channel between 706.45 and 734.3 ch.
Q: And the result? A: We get 4.46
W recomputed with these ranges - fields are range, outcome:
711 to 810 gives 3.44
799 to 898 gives 5.96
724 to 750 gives 4.8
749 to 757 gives 5.07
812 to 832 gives 6.42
